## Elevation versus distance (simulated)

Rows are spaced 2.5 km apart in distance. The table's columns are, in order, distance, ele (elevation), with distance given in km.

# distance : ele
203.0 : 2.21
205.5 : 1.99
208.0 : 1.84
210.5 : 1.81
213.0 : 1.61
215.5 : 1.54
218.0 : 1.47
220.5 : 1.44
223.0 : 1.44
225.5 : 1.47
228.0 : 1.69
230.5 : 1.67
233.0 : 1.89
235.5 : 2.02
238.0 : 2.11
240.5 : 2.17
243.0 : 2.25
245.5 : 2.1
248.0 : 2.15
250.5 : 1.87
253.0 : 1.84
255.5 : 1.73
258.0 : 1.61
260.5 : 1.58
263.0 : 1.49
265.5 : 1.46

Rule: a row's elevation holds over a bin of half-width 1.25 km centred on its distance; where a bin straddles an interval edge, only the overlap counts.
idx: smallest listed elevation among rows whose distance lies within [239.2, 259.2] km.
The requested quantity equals 1.61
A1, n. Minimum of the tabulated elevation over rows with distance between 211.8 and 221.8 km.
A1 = 1.44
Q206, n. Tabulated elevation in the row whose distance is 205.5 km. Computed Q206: 1.99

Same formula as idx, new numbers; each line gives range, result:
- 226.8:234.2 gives 1.67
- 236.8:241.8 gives 2.11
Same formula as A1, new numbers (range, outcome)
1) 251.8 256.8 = 1.73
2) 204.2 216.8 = 1.54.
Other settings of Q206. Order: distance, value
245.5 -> 2.1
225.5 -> 1.47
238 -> 2.11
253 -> 1.84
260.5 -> 1.58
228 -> 1.69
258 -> 1.61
